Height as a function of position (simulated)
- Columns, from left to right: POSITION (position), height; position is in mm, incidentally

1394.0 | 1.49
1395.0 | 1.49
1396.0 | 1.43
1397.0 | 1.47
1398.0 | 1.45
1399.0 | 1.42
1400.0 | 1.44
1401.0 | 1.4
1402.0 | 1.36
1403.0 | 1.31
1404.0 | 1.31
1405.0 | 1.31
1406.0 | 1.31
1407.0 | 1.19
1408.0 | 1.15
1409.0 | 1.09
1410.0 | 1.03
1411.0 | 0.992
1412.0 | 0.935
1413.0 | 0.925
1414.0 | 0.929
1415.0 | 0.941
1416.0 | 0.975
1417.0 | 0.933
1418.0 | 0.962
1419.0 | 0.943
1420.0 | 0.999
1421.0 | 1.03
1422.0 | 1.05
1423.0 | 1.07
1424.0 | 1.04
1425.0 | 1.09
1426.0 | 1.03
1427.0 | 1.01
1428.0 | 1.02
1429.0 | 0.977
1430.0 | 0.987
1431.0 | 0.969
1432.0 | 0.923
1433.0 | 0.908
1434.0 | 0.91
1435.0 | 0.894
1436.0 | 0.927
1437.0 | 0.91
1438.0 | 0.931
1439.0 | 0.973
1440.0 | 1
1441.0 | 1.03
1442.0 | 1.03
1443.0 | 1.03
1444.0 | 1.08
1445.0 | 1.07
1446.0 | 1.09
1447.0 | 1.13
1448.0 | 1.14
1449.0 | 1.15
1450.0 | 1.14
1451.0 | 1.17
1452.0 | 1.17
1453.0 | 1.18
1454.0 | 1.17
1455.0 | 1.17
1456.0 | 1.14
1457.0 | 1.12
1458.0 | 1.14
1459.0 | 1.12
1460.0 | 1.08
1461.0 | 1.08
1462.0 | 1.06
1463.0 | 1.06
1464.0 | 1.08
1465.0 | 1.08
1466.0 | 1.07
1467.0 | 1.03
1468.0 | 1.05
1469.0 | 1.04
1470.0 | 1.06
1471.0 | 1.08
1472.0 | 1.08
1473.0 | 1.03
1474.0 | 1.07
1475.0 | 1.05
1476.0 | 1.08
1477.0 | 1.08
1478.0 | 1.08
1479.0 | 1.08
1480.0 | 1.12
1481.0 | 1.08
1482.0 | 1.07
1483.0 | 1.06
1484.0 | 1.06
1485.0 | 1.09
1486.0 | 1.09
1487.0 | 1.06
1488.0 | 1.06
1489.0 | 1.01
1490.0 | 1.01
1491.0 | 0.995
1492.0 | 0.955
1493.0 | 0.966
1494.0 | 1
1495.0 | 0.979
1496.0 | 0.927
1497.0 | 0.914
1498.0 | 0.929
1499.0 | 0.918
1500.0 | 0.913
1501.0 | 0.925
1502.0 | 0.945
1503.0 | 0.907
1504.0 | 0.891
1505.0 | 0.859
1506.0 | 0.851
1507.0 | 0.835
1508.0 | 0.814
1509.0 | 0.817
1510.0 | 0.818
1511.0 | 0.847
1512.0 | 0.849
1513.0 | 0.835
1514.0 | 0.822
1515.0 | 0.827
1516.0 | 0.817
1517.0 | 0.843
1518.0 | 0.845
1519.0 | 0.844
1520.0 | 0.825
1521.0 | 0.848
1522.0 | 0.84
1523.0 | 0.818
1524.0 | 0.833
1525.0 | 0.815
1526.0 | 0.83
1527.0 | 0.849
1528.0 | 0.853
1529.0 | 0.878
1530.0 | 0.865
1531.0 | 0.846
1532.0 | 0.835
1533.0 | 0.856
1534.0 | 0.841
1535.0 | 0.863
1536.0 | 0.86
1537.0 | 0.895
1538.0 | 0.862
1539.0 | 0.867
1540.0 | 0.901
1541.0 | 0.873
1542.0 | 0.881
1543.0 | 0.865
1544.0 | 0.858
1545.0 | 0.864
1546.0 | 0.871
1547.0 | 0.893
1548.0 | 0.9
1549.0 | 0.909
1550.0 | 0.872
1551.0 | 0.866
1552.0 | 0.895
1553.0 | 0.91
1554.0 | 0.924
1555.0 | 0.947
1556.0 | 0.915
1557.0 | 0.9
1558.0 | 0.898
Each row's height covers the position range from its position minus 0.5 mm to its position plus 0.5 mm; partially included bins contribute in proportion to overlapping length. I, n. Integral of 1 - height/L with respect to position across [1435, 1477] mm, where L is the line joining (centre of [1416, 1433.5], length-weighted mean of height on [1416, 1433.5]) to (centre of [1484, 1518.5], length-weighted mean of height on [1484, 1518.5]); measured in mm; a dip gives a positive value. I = -4.8 mm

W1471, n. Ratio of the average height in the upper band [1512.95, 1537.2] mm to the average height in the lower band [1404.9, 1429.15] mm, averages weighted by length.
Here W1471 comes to 0.82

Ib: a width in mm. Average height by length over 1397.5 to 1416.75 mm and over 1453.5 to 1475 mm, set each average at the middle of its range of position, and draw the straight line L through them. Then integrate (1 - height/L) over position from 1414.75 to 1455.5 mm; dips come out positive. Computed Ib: 3.7 mm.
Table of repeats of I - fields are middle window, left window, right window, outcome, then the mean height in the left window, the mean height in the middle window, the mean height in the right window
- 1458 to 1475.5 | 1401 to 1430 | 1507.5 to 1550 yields -1.71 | 1.07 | 1.07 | 0.852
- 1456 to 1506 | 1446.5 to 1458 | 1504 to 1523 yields -1.28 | 1.15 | 1.03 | 0.836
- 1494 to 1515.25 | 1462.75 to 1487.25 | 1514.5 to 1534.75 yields 1.20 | 1.07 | 0.881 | 0.841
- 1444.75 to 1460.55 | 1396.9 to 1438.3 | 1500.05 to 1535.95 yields -2.19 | 1.08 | 1.14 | 0.849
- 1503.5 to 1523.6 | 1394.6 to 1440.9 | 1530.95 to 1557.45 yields 2.05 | 1.09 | 0.837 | 0.881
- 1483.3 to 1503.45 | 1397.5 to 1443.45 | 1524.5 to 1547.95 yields -0.97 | 1.07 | 0.984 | 0.863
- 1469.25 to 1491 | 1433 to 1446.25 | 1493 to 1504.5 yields -2.64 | 0.985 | 1.06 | 0.933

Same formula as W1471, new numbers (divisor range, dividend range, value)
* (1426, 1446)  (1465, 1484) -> 1.09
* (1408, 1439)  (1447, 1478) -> 1.12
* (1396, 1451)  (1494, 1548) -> 0.80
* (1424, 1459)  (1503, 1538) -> 0.81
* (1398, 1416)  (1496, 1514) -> 0.74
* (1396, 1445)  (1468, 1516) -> 0.90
